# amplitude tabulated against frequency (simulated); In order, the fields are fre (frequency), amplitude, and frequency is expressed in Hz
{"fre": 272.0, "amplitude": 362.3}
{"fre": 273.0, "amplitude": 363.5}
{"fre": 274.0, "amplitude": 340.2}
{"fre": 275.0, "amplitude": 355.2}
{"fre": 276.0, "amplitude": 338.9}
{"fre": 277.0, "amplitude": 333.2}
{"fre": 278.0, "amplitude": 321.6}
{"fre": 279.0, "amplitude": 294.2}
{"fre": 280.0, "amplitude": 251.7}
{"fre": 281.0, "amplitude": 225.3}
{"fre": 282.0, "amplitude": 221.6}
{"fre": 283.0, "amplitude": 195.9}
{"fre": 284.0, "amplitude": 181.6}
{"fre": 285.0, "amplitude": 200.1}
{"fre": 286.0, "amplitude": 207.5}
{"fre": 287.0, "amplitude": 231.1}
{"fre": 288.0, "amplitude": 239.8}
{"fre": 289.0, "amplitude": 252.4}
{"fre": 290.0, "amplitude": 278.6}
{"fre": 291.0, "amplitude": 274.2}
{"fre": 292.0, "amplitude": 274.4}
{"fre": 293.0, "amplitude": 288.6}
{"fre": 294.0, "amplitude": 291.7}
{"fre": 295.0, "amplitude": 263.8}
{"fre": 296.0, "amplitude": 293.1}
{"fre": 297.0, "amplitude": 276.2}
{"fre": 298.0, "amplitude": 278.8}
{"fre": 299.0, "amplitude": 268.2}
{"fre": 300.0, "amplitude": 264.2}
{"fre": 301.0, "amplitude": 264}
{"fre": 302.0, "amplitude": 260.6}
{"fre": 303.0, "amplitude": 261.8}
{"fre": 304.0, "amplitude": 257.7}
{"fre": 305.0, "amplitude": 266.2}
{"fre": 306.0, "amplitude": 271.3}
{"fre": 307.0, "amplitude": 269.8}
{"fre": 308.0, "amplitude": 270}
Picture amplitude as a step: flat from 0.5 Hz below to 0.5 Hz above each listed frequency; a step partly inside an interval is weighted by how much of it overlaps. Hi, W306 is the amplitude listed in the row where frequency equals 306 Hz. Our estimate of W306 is 271.3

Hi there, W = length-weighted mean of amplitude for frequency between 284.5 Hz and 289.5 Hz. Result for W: 226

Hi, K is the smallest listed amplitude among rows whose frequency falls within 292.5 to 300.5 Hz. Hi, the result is 263.8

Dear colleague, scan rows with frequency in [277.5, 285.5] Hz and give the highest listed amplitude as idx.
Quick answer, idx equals 321.6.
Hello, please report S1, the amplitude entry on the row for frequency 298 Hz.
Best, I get 278.8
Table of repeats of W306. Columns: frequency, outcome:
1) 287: 231.1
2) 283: 195.9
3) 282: 221.6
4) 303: 261.8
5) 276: 338.9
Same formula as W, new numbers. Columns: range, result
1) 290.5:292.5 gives 274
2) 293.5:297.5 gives 281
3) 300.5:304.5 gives 261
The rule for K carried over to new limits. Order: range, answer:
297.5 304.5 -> 257.7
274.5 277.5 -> 333.2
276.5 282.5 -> 221.6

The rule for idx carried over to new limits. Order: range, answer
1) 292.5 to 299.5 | 293.1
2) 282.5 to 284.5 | 195.9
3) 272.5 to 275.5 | 363.5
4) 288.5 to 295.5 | 291.7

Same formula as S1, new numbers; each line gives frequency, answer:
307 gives 269.8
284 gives 181.6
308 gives 270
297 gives 276.2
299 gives 268.2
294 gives 291.7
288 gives 239.8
